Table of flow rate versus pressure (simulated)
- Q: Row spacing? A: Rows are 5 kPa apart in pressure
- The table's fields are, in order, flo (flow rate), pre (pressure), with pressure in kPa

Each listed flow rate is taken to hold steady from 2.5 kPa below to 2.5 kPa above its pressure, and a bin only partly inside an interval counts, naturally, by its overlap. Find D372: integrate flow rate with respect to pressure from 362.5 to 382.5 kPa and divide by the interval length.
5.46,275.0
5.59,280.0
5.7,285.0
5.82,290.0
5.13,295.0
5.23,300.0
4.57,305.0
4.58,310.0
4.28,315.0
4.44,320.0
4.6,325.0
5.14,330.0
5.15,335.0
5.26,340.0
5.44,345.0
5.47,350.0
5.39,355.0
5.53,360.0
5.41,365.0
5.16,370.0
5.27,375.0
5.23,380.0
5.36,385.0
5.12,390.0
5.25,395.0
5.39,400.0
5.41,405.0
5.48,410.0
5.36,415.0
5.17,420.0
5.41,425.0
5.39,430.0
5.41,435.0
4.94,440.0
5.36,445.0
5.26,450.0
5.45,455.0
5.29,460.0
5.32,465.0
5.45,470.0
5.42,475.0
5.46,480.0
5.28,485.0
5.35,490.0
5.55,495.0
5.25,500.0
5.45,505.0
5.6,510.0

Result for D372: 5.27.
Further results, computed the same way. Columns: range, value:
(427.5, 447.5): 5.28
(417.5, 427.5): 5.29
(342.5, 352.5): 5.46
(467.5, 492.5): 5.39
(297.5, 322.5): 4.62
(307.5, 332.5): 4.61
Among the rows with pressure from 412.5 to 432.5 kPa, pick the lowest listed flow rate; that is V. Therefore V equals 5.17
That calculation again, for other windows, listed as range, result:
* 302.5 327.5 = 4.28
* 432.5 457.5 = 4.94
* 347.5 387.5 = 5.16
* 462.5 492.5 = 5.28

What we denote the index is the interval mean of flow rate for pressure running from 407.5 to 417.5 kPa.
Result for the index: 5.42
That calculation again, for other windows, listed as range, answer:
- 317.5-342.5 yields 4.92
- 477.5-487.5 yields 5.37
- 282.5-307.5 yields 5.29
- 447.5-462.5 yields 5.33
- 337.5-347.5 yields 5.35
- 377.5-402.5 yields 5.27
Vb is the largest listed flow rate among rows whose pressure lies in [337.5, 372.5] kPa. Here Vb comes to 5.53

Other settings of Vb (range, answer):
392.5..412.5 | 5.48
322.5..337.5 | 5.15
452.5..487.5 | 5.46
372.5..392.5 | 5.36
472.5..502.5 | 5.55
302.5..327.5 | 4.6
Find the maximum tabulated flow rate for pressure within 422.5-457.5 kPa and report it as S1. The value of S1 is 5.45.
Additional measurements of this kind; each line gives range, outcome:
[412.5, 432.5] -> 5.41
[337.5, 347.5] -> 5.44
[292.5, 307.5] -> 5.23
